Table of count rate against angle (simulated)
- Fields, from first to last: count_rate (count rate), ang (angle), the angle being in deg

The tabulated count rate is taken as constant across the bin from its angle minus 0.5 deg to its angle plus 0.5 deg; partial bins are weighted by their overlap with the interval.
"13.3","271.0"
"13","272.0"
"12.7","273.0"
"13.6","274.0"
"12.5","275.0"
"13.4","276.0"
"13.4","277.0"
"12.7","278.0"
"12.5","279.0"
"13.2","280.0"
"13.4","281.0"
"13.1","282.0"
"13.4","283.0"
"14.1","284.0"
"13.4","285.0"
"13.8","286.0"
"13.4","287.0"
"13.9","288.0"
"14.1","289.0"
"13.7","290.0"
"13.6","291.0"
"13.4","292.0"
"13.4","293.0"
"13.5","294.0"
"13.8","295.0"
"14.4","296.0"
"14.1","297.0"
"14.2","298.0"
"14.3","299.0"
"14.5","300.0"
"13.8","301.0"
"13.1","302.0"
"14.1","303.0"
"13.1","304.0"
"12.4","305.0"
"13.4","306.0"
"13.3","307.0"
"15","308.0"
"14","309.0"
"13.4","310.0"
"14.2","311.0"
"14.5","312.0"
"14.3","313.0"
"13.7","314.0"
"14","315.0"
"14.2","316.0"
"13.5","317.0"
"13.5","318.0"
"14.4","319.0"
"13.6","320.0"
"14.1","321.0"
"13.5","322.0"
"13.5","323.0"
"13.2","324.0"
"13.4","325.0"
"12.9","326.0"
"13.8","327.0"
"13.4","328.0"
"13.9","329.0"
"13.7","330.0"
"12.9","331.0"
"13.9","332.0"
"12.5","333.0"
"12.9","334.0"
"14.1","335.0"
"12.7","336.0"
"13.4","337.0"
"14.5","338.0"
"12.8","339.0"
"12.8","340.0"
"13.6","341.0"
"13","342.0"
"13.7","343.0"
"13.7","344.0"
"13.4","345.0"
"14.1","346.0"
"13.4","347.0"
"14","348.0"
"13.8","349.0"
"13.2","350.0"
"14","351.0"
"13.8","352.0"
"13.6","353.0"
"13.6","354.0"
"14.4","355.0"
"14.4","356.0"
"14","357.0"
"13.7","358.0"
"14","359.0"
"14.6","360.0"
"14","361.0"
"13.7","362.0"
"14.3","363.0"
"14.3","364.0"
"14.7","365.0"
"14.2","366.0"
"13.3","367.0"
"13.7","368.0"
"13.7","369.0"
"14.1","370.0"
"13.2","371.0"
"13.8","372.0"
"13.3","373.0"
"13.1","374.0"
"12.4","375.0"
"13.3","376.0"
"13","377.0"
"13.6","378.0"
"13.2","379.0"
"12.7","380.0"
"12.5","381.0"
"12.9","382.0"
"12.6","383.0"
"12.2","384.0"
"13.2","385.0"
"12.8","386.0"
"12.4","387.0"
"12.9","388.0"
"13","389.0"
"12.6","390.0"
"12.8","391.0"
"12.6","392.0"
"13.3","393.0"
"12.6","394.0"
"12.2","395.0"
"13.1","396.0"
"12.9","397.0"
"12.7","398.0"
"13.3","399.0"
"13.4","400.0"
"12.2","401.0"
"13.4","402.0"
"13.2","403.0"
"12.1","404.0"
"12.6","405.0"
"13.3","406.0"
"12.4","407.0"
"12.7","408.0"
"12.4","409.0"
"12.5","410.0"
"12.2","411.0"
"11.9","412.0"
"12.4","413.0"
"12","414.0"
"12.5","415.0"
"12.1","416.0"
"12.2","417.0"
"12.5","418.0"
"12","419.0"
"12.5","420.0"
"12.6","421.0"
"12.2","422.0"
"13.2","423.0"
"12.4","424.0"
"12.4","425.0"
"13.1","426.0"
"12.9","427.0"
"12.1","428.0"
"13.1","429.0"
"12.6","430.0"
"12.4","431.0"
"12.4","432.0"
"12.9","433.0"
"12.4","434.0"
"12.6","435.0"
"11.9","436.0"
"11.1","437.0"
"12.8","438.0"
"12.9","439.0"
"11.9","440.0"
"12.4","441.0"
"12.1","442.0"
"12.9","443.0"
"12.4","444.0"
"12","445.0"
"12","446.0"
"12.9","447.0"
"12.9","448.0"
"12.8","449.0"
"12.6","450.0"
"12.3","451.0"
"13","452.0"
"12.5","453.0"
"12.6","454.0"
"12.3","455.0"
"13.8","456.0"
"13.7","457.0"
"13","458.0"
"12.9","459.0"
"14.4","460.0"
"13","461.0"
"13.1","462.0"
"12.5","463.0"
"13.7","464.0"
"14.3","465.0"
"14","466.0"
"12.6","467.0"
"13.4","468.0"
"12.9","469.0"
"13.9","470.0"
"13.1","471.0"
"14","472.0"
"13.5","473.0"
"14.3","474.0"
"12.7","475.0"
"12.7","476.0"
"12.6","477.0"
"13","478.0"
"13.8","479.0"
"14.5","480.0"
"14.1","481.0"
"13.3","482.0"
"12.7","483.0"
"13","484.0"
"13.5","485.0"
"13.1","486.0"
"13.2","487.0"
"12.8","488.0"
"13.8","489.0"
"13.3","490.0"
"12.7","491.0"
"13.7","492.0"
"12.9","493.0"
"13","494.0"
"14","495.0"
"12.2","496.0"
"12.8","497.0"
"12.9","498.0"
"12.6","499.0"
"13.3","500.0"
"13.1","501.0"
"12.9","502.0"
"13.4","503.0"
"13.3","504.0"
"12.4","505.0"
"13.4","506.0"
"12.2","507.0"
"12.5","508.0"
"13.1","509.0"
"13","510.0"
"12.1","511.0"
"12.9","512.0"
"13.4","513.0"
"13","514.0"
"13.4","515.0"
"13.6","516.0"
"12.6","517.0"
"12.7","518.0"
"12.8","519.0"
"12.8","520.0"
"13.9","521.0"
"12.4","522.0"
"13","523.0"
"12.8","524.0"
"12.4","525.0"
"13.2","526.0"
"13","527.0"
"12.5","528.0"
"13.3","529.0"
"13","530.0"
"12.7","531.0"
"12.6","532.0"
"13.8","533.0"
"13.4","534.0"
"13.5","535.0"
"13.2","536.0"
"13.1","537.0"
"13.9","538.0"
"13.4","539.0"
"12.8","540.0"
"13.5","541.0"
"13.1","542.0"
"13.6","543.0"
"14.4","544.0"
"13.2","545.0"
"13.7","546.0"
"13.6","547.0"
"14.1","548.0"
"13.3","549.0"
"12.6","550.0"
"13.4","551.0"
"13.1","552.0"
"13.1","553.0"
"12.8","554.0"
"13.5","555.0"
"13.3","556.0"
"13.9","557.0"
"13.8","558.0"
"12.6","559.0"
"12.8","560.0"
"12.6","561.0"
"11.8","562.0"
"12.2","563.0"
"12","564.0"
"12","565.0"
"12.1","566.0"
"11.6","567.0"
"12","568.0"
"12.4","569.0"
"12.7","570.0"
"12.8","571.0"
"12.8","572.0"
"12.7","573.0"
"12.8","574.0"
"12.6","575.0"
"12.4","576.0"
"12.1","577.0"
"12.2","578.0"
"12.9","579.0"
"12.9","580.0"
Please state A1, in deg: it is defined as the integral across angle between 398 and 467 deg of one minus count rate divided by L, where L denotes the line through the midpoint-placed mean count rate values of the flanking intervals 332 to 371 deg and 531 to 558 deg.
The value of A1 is 4.6 deg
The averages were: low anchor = 13.7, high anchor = 13.4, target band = 12.7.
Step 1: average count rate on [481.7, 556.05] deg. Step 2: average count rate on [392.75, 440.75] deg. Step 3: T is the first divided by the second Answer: 1.0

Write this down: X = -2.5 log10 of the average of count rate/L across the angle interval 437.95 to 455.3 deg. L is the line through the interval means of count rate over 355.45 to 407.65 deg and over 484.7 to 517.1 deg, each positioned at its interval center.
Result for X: 0.052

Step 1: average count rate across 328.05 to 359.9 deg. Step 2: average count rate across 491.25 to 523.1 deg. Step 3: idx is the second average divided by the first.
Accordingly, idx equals 0.95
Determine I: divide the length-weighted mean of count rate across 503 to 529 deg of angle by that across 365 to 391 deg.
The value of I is 0.98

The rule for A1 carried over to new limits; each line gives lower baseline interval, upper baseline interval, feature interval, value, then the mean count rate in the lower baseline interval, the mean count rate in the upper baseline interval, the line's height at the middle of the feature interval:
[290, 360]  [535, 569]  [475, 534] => 0.5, 13.7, 13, 13.2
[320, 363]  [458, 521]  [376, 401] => 1.2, 13.6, 13.2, 13.5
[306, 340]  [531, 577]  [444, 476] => 0.4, 13.6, 13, 13.2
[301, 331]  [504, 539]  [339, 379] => -0.4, 13.7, 13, 13.5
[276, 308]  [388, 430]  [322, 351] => -0.5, 13.6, 12.6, 13.2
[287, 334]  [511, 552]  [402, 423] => 1.6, 13.7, 13.2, 13.5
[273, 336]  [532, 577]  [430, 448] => 1.2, 13.6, 13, 13.3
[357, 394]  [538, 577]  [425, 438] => 0.7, 13.3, 12.9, 13.2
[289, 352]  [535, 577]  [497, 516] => 0.2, 13.7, 13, 13.1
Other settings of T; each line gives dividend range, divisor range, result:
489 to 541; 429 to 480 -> 1.01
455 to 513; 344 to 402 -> 0.99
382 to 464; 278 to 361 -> 0.93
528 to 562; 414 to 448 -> 1.07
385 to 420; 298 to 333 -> 0.92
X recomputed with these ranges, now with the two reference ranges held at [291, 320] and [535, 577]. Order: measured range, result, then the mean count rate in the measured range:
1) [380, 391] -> 0.069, 12.7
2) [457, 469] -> -0.006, 13.3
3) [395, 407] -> 0.051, 12.9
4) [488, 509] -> 0.012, 13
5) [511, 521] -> 0.006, 13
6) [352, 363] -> -0.028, 14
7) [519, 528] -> 0.014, 12.9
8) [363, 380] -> 0.004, 13.6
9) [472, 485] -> -0.013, 13.4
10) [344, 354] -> -0.001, 13.7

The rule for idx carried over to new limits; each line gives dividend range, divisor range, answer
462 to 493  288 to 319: 0.97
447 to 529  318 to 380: 0.96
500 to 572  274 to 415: 0.97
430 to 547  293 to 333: 0.95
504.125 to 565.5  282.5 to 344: 0.96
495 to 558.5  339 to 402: 0.98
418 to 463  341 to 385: 0.93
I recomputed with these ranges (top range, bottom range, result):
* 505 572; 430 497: 1.00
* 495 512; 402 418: 1.03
